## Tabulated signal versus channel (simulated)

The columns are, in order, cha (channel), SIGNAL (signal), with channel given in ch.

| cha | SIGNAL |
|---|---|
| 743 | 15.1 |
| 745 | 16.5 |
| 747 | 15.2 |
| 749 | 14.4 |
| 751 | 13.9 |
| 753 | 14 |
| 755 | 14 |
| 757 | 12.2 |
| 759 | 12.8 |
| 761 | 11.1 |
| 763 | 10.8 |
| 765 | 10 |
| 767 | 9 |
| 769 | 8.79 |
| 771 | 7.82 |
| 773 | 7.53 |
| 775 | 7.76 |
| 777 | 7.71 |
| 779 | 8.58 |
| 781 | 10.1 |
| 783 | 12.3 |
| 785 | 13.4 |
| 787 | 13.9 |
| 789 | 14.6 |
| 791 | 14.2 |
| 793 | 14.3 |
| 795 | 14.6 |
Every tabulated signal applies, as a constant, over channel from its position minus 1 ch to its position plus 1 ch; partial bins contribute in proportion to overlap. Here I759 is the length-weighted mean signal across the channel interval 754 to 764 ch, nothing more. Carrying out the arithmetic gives 12.2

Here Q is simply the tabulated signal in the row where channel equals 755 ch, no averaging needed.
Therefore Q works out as 14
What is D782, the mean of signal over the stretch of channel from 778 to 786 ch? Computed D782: 11.1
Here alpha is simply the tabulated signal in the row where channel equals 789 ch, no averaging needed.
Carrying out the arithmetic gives 14.6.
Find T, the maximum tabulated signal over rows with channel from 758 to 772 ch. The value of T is 12.8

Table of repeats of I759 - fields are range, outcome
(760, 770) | 9.94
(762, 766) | 10.4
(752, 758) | 13.4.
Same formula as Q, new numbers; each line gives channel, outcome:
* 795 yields 14.6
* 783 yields 12.3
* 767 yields 9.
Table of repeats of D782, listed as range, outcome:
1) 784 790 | 14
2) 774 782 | 8.54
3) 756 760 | 12.5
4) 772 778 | 7.67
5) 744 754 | 14.8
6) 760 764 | 10.9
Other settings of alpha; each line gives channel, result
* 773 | 7.53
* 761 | 11.1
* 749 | 14.4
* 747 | 15.2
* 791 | 14.2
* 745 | 16.5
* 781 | 10.1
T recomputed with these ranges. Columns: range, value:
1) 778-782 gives 10.1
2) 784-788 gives 13.9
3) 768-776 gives 8.79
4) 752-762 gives 14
